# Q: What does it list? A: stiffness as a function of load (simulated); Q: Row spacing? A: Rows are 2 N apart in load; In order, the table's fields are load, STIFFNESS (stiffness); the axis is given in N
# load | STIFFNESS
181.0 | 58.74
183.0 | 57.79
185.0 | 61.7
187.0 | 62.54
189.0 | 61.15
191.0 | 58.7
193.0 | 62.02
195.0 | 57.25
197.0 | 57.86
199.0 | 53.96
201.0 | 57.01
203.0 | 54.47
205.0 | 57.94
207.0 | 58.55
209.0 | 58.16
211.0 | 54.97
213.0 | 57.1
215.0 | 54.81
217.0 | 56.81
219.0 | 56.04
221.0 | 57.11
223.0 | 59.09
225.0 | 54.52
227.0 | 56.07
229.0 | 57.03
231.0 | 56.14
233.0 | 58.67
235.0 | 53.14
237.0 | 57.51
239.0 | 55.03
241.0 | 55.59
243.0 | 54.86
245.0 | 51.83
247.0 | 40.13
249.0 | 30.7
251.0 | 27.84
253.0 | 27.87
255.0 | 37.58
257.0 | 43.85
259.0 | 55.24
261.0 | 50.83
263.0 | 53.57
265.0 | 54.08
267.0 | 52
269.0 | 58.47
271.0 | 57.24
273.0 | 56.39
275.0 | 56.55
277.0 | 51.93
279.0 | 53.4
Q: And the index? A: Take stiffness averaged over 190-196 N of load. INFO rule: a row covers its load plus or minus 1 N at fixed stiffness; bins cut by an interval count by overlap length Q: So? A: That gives 59.3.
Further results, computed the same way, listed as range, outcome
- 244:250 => 40.9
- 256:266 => 51.5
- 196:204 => 55.8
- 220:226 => 56.9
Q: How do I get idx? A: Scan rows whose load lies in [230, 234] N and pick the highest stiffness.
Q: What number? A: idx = 58.67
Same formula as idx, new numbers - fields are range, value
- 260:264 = 53.57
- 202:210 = 58.55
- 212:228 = 59.09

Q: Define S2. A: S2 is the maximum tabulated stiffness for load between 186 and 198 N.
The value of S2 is 62.54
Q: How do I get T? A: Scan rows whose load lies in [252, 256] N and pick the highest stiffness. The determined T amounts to 37.58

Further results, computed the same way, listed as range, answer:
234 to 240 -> 57.51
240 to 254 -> 55.59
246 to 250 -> 40.13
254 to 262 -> 55.24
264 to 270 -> 58.47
